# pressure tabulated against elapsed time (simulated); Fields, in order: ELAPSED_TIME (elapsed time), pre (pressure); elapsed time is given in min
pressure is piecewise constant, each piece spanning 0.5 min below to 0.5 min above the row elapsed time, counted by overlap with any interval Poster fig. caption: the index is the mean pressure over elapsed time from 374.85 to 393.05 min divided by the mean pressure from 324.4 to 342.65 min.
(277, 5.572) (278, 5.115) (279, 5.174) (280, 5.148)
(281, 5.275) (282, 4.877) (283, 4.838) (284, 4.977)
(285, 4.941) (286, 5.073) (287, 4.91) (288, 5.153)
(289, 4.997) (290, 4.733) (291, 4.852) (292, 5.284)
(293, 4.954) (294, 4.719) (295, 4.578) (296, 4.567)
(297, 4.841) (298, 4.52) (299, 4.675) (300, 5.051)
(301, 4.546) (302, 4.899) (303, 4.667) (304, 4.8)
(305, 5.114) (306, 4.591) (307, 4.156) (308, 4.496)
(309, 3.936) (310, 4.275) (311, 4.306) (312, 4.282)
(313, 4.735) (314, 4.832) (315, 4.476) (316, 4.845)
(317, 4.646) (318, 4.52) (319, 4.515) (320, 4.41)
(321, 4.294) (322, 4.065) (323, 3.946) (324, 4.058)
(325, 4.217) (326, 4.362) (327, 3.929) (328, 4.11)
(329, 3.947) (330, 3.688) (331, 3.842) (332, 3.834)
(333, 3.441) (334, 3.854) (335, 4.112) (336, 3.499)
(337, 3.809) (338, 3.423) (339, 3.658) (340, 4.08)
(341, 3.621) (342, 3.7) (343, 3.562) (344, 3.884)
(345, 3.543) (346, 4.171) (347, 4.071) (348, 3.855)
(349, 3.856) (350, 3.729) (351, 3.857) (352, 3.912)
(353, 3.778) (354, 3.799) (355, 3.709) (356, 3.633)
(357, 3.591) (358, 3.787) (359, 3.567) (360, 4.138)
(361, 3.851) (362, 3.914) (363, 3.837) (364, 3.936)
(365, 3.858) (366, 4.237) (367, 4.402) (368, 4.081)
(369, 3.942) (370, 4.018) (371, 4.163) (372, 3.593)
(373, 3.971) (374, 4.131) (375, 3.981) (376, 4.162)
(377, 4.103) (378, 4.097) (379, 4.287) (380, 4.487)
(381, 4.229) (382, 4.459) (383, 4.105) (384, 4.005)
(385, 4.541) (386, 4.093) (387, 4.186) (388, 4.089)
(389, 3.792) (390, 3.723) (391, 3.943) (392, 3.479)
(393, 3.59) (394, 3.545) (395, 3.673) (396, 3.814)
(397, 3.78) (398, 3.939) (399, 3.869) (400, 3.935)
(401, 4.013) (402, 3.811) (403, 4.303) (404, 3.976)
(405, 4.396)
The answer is 1.06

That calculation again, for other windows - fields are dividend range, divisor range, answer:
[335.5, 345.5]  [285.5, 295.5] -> 0.75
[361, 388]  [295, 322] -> 0.90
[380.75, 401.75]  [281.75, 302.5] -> 0.81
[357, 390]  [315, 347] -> 1.01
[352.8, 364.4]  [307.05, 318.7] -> 0.85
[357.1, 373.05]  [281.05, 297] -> 0.80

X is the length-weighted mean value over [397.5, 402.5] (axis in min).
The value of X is 3.91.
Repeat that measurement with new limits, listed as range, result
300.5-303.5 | 4.7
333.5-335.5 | 3.98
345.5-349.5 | 3.99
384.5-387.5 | 4.27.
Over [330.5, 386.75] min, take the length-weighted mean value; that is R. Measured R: 3.93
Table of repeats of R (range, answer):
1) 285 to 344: 4.36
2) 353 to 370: 3.89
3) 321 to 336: 3.95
